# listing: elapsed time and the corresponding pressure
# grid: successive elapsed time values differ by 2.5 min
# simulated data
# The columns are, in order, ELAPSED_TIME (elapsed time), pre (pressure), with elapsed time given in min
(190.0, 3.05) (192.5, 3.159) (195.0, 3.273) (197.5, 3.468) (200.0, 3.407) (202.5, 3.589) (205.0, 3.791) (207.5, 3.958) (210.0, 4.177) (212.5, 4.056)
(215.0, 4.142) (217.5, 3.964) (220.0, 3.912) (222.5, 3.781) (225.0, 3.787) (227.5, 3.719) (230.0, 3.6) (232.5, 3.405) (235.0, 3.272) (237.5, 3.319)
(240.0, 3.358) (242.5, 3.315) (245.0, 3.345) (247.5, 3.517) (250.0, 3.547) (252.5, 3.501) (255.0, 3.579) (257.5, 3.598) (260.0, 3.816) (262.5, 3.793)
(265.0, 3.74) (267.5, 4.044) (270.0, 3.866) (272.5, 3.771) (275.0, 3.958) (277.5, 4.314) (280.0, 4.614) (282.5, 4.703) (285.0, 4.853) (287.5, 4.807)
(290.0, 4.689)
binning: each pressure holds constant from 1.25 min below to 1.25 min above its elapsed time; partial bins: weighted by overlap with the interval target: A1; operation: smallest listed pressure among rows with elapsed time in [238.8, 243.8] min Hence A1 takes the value 3.315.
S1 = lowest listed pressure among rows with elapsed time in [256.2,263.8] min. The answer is 3.598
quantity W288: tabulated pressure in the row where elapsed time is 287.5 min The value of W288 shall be 4.807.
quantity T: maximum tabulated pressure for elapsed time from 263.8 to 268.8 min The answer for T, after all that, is 4.044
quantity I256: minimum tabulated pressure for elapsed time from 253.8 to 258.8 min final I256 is 3.579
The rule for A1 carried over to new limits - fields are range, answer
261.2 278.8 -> 3.74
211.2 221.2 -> 3.912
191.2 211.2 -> 3.159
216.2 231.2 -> 3.6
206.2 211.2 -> 3.958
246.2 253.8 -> 3.501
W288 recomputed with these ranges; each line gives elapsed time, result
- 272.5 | 3.771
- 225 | 3.787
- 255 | 3.579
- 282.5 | 4.703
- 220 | 3.912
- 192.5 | 3.159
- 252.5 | 3.501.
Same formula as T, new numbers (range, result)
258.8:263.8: 3.816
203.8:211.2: 4.177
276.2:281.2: 4.614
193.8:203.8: 3.589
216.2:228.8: 3.964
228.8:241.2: 3.6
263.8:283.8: 4.703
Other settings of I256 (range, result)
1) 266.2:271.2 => 3.866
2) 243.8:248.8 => 3.345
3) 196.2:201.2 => 3.407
